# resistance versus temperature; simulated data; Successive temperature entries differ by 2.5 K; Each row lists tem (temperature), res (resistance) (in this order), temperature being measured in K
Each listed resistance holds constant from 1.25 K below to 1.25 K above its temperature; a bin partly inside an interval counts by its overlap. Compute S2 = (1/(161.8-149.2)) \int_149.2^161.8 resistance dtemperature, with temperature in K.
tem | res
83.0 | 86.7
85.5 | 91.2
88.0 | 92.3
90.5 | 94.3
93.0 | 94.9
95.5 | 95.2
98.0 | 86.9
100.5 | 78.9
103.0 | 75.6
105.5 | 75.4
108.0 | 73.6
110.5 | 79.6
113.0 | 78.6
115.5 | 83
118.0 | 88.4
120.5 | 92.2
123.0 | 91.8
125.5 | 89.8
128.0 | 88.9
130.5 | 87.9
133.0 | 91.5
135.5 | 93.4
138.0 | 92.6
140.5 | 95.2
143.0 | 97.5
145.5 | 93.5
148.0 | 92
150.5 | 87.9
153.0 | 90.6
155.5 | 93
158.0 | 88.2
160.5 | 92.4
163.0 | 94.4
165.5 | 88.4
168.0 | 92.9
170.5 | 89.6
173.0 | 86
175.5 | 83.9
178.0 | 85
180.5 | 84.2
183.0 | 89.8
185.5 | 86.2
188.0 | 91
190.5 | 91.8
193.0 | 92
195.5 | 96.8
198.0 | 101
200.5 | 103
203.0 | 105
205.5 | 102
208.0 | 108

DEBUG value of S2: 90.4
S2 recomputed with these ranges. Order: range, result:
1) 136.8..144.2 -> 95.1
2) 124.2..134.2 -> 89.5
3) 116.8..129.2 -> 90.2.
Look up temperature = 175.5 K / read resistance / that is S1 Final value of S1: 83.9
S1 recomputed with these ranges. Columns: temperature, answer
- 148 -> 92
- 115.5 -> 83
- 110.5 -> 79.6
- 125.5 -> 89.8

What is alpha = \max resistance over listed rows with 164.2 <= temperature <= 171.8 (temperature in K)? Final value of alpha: 92.9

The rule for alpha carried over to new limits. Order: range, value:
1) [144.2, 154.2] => 93.5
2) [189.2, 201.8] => 103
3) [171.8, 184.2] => 89.8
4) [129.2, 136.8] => 93.4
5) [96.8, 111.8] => 86.9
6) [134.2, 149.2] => 97.5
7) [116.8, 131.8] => 92.2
